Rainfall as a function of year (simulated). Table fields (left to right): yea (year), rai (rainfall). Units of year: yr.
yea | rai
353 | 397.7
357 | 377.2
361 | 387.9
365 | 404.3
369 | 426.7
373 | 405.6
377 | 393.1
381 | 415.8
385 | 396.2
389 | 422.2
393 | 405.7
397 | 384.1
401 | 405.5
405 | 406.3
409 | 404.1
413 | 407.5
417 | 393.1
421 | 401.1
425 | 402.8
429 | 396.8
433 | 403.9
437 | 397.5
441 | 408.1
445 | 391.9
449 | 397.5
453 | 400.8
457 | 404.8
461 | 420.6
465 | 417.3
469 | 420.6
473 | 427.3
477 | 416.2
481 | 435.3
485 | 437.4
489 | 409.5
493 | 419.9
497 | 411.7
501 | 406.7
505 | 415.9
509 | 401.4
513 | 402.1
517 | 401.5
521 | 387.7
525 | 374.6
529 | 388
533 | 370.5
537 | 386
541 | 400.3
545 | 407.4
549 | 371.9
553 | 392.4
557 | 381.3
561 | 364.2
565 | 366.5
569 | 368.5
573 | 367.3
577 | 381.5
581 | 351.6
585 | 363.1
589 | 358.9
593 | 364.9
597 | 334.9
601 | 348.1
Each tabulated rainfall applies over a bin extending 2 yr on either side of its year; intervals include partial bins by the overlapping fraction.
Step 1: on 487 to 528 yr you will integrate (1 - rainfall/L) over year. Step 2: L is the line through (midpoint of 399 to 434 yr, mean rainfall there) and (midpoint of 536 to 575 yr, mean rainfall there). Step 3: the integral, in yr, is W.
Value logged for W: -1.6 yr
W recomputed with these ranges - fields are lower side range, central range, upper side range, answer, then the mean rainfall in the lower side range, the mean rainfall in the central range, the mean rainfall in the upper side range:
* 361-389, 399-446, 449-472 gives 0.9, 407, 402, 412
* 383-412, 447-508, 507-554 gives -3.1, 404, 416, 390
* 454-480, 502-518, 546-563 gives -0.3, 418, 406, 379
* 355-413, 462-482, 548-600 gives -1.9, 403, 423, 366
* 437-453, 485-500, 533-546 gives -0.8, 399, 416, 393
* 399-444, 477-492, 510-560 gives -1.2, 402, 425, 388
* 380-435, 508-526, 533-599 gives -0.6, 403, 394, 372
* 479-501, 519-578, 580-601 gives 0.2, 421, 381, 354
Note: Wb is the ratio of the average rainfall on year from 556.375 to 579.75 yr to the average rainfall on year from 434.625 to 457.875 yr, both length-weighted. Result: 0.93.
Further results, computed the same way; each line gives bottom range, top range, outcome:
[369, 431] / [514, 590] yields 0.94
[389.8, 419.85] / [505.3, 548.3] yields 0.98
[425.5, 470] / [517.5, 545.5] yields 0.96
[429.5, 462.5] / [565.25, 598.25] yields 0.90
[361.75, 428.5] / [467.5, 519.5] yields 1.03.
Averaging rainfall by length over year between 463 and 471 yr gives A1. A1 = 419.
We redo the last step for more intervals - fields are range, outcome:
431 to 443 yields 403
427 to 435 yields 400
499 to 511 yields 408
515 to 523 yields 395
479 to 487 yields 436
